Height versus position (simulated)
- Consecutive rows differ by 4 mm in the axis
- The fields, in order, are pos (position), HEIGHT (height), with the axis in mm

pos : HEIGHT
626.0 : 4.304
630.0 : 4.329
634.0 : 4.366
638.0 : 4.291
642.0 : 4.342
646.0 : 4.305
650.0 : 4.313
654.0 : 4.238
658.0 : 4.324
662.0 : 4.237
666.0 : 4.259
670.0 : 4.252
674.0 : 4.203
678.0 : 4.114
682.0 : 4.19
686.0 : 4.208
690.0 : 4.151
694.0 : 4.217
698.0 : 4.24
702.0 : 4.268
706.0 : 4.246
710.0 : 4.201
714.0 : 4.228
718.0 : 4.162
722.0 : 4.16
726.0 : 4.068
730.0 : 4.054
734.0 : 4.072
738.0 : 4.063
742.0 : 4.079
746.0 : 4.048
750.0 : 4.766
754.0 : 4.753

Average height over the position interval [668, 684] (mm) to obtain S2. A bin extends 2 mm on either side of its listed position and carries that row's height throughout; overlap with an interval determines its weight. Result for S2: 4.19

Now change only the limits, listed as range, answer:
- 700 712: 4.24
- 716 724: 4.16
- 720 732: 4.09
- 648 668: 4.27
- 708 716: 4.21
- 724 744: 4.07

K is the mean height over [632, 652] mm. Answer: 4.32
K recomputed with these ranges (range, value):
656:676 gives 4.25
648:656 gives 4.28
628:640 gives 4.33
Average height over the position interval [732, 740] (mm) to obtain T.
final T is 4.07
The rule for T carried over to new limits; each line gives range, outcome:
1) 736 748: 4.06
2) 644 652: 4.31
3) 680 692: 4.18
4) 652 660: 4.28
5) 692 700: 4.23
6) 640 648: 4.32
